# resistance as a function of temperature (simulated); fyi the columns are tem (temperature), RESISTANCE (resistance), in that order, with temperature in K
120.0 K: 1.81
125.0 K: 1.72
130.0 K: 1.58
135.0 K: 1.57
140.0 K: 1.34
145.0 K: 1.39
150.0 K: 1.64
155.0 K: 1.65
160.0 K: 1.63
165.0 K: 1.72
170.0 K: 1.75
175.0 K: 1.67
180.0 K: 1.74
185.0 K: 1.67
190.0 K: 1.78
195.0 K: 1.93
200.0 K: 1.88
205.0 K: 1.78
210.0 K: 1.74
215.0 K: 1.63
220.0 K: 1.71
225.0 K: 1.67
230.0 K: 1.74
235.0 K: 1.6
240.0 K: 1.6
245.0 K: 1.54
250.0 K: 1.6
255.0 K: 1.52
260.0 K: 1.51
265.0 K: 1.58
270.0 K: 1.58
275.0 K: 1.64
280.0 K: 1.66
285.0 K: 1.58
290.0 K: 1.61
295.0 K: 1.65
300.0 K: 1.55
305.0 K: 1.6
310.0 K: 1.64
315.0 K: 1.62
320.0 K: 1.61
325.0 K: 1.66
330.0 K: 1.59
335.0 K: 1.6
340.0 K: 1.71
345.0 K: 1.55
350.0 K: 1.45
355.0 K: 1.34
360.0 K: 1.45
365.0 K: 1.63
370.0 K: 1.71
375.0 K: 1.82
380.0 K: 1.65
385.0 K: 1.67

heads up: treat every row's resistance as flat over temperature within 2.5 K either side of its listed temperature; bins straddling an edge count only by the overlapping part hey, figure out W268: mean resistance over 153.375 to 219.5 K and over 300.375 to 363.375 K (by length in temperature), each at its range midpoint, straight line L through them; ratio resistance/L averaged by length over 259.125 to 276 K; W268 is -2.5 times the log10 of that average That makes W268 0.04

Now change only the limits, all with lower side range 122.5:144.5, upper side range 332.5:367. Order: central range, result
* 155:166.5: -0.09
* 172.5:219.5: -0.15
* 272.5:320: -0.06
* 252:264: 0.01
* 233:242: -0.05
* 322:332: -0.06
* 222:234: -0.11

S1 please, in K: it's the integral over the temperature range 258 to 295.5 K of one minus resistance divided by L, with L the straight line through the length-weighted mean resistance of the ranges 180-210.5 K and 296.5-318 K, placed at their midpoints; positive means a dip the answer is 1.28 K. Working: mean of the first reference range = 1.8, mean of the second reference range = 1.6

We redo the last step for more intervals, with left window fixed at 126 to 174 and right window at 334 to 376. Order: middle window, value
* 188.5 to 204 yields -2.7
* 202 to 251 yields -2.4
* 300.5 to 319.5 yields -0.4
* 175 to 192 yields -1.4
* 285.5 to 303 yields -0.2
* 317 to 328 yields -0.4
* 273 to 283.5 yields -0.4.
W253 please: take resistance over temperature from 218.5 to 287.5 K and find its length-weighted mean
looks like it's 1.61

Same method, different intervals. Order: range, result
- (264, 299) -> 1.61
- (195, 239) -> 1.73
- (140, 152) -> 1.47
